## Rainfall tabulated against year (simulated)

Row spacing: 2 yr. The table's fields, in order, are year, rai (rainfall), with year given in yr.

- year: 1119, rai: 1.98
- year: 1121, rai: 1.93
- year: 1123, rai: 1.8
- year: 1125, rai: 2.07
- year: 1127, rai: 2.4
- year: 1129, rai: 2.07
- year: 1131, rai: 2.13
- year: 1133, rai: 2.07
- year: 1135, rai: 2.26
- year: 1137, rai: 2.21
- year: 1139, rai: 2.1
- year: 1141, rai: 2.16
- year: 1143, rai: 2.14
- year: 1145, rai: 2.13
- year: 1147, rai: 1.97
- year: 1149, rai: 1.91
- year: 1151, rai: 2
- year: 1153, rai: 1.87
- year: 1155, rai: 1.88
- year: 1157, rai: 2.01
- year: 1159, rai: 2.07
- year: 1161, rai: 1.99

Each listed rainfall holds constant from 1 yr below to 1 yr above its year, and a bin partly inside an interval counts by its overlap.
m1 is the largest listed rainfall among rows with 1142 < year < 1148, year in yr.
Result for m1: 2.14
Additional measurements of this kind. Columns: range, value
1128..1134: 2.13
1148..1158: 2.01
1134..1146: 2.26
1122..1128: 2.4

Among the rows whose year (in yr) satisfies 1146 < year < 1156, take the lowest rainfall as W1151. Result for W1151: 1.87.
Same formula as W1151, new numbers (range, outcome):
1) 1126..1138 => 2.07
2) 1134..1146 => 2.1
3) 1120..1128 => 1.8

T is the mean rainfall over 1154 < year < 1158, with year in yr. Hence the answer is 1.94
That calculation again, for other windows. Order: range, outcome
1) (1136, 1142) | 2.16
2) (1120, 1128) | 2.05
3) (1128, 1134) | 2.09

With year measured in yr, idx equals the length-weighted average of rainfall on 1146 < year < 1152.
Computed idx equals 1.96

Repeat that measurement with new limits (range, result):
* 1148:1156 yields 1.92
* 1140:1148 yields 2.1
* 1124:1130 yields 2.18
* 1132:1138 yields 2.18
